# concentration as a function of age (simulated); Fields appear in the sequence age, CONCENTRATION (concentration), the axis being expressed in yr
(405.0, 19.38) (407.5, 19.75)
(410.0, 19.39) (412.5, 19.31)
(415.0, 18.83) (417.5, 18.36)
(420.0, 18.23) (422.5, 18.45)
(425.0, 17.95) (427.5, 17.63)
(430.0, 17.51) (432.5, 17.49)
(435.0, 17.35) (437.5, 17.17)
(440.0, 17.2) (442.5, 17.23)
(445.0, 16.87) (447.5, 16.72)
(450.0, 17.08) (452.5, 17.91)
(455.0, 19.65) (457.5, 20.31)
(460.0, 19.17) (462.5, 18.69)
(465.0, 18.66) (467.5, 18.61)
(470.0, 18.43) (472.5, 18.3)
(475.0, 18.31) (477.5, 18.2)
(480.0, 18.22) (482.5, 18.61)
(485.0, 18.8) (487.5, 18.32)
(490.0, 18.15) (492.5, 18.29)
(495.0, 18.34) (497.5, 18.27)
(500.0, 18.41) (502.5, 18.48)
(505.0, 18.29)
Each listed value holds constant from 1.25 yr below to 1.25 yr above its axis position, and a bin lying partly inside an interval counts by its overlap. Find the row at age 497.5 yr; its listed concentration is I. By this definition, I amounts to 18.27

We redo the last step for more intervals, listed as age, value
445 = 16.87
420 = 18.23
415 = 18.83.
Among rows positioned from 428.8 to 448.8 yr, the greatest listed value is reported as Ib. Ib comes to 17.51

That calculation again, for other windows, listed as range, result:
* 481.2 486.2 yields 18.8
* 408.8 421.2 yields 19.39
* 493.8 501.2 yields 18.41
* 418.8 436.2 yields 18.45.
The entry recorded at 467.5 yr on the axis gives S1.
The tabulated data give 18.61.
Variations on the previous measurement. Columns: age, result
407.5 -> 19.75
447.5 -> 16.72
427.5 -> 17.63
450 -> 17.08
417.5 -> 18.36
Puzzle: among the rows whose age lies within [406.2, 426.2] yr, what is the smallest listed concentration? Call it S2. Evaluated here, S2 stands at 17.95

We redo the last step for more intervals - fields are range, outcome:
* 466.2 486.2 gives 18.2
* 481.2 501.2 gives 18.15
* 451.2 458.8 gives 17.91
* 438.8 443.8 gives 17.2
